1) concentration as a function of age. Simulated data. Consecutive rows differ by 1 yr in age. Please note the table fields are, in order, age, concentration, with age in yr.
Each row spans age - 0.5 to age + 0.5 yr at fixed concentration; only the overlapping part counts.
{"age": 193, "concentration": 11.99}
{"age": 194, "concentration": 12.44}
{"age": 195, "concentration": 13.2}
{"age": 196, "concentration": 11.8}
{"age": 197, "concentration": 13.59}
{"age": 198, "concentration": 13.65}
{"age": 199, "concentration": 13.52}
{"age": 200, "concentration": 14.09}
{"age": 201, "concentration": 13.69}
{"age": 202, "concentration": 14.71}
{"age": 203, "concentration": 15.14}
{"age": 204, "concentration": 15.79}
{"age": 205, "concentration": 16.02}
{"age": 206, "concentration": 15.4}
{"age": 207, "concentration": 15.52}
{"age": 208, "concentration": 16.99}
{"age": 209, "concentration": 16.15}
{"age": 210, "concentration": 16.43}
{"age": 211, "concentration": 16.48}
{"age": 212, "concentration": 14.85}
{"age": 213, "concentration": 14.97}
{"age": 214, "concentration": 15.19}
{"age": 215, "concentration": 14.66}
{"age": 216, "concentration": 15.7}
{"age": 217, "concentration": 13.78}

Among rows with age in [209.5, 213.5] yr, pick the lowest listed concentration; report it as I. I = 14.85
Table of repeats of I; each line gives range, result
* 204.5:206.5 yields 15.4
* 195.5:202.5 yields 11.8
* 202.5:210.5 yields 15.14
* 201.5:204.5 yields 14.71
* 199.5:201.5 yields 13.69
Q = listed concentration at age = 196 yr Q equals 11.8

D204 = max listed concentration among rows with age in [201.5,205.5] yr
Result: 16.02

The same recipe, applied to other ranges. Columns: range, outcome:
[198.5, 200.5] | 14.09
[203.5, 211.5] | 16.99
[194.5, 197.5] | 13.59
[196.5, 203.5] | 15.14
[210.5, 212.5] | 16.48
